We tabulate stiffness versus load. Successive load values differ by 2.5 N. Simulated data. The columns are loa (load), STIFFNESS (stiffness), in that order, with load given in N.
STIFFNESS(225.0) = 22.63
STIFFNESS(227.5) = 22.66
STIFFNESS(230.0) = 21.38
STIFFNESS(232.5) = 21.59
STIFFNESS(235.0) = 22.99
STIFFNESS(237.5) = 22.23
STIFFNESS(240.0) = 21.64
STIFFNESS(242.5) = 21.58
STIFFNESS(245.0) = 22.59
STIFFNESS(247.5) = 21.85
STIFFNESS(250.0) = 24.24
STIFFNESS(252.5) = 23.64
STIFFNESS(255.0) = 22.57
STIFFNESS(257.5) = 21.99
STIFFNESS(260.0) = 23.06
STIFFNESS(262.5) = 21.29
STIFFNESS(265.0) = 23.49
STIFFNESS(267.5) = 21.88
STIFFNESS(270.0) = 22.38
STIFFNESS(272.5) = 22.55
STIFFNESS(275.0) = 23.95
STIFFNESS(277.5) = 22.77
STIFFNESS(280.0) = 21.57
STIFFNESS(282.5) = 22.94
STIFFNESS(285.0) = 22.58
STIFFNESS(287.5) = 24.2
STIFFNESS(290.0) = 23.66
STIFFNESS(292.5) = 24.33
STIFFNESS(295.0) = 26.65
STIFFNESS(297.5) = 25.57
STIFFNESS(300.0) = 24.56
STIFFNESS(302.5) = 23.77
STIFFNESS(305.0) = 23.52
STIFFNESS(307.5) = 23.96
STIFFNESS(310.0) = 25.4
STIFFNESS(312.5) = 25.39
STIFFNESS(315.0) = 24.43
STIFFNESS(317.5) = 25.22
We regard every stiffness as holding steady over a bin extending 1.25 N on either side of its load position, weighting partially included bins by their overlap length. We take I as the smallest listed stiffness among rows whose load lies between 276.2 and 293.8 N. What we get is 21.57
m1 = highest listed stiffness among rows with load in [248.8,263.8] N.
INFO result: 24.24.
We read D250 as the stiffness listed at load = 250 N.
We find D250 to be 24.24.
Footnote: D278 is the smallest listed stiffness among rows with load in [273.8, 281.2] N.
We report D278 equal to 21.57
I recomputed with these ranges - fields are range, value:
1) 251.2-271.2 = 21.29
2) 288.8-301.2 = 23.66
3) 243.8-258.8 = 21.85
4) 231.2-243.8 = 21.58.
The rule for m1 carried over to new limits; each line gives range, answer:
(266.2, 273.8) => 22.55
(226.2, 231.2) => 22.66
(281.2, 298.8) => 26.65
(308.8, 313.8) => 25.4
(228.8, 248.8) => 22.99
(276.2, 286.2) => 22.94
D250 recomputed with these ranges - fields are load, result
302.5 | 23.77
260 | 23.06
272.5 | 22.55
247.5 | 21.85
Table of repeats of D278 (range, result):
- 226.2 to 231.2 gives 21.38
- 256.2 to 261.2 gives 21.99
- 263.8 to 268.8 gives 21.88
